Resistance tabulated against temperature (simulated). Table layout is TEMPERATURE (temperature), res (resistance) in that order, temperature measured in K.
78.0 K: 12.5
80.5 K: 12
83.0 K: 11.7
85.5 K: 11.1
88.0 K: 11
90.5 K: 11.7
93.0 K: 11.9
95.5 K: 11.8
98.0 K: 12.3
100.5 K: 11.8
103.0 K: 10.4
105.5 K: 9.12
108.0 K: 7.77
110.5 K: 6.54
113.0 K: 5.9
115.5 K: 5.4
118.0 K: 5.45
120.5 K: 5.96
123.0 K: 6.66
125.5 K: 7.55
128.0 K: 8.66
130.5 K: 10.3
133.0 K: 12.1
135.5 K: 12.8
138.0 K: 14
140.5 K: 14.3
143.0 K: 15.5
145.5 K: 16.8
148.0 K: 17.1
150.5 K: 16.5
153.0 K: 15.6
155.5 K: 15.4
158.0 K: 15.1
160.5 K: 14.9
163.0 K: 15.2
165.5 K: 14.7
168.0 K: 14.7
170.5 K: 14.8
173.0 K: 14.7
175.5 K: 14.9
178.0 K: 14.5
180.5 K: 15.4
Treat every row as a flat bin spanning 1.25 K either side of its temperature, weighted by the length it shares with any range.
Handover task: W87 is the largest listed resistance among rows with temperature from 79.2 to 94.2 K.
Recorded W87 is 12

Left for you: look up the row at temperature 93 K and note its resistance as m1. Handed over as 11.9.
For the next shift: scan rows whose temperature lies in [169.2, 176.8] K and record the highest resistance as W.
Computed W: 14.9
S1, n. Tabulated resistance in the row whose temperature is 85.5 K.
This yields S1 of 11.1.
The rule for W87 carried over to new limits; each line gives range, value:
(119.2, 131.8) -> 10.3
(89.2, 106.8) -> 12.3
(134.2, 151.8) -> 17.1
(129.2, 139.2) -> 14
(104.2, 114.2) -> 9.12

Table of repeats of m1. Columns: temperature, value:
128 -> 8.66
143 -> 15.5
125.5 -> 7.55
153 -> 15.6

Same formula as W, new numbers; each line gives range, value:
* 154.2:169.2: 15.4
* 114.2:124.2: 6.66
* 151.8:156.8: 15.6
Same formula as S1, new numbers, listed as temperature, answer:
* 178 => 14.5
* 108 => 7.77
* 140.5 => 14.3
